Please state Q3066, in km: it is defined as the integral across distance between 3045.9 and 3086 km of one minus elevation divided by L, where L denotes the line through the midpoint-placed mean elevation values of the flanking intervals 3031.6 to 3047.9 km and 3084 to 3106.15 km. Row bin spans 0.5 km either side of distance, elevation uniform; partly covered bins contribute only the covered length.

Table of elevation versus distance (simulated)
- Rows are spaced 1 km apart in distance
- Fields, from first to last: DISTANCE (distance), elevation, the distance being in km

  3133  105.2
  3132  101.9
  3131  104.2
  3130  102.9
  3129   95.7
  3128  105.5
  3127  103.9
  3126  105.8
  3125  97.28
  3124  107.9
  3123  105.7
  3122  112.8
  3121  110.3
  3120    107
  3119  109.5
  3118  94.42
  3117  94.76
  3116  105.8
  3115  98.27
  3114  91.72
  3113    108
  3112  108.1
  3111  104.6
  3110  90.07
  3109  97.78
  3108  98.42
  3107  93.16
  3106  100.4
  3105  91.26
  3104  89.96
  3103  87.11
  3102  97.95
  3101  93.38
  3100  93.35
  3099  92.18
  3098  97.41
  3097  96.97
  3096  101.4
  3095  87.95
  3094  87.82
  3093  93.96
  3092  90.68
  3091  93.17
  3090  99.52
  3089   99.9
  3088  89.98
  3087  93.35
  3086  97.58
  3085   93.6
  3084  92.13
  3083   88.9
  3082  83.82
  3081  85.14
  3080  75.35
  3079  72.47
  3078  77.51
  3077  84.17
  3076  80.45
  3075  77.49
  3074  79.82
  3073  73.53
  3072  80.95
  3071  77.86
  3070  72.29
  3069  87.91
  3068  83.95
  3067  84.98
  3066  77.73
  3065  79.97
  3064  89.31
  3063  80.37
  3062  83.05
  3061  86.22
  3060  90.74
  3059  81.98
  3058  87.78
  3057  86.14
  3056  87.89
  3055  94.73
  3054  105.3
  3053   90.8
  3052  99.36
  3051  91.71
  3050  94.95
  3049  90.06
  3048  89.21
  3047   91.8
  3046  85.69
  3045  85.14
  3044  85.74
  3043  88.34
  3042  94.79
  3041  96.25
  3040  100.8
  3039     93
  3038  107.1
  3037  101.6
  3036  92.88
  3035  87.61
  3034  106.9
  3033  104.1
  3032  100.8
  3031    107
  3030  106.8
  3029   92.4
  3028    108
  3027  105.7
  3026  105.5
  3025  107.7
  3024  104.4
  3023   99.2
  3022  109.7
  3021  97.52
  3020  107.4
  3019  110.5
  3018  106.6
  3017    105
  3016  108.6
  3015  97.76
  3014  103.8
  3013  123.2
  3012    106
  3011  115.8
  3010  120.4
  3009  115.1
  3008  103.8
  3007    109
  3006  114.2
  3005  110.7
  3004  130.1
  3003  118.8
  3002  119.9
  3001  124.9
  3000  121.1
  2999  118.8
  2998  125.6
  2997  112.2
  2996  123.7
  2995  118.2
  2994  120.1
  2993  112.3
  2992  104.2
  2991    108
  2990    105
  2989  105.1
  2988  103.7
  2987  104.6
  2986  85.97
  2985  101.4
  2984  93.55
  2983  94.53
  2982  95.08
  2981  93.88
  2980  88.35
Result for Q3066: 3.8 km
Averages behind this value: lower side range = 95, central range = 85.6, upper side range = 93.9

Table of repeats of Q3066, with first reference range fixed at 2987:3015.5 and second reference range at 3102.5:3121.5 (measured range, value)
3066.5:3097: 4.9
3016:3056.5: 3.9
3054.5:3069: 2.8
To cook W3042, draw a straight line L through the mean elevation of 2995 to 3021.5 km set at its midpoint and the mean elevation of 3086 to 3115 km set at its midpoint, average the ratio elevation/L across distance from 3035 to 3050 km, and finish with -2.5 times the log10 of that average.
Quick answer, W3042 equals 0.15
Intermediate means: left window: 114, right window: 95.4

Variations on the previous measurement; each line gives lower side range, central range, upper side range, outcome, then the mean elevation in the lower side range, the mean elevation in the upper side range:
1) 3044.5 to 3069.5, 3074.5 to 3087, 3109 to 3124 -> 0.119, 88.3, 103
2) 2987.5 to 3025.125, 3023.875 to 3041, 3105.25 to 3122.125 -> 0.078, 112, 101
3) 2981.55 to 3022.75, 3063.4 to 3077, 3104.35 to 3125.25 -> 0.284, 110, 101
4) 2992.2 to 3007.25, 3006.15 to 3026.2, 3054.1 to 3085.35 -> 0.023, 119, 83.4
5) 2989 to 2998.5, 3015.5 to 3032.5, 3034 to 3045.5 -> -0.040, 114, 94.5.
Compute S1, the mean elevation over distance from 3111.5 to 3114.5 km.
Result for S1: 103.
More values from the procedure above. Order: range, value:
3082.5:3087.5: 93.1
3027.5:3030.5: 102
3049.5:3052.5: 95.3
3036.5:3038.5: 104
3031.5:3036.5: 98.5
